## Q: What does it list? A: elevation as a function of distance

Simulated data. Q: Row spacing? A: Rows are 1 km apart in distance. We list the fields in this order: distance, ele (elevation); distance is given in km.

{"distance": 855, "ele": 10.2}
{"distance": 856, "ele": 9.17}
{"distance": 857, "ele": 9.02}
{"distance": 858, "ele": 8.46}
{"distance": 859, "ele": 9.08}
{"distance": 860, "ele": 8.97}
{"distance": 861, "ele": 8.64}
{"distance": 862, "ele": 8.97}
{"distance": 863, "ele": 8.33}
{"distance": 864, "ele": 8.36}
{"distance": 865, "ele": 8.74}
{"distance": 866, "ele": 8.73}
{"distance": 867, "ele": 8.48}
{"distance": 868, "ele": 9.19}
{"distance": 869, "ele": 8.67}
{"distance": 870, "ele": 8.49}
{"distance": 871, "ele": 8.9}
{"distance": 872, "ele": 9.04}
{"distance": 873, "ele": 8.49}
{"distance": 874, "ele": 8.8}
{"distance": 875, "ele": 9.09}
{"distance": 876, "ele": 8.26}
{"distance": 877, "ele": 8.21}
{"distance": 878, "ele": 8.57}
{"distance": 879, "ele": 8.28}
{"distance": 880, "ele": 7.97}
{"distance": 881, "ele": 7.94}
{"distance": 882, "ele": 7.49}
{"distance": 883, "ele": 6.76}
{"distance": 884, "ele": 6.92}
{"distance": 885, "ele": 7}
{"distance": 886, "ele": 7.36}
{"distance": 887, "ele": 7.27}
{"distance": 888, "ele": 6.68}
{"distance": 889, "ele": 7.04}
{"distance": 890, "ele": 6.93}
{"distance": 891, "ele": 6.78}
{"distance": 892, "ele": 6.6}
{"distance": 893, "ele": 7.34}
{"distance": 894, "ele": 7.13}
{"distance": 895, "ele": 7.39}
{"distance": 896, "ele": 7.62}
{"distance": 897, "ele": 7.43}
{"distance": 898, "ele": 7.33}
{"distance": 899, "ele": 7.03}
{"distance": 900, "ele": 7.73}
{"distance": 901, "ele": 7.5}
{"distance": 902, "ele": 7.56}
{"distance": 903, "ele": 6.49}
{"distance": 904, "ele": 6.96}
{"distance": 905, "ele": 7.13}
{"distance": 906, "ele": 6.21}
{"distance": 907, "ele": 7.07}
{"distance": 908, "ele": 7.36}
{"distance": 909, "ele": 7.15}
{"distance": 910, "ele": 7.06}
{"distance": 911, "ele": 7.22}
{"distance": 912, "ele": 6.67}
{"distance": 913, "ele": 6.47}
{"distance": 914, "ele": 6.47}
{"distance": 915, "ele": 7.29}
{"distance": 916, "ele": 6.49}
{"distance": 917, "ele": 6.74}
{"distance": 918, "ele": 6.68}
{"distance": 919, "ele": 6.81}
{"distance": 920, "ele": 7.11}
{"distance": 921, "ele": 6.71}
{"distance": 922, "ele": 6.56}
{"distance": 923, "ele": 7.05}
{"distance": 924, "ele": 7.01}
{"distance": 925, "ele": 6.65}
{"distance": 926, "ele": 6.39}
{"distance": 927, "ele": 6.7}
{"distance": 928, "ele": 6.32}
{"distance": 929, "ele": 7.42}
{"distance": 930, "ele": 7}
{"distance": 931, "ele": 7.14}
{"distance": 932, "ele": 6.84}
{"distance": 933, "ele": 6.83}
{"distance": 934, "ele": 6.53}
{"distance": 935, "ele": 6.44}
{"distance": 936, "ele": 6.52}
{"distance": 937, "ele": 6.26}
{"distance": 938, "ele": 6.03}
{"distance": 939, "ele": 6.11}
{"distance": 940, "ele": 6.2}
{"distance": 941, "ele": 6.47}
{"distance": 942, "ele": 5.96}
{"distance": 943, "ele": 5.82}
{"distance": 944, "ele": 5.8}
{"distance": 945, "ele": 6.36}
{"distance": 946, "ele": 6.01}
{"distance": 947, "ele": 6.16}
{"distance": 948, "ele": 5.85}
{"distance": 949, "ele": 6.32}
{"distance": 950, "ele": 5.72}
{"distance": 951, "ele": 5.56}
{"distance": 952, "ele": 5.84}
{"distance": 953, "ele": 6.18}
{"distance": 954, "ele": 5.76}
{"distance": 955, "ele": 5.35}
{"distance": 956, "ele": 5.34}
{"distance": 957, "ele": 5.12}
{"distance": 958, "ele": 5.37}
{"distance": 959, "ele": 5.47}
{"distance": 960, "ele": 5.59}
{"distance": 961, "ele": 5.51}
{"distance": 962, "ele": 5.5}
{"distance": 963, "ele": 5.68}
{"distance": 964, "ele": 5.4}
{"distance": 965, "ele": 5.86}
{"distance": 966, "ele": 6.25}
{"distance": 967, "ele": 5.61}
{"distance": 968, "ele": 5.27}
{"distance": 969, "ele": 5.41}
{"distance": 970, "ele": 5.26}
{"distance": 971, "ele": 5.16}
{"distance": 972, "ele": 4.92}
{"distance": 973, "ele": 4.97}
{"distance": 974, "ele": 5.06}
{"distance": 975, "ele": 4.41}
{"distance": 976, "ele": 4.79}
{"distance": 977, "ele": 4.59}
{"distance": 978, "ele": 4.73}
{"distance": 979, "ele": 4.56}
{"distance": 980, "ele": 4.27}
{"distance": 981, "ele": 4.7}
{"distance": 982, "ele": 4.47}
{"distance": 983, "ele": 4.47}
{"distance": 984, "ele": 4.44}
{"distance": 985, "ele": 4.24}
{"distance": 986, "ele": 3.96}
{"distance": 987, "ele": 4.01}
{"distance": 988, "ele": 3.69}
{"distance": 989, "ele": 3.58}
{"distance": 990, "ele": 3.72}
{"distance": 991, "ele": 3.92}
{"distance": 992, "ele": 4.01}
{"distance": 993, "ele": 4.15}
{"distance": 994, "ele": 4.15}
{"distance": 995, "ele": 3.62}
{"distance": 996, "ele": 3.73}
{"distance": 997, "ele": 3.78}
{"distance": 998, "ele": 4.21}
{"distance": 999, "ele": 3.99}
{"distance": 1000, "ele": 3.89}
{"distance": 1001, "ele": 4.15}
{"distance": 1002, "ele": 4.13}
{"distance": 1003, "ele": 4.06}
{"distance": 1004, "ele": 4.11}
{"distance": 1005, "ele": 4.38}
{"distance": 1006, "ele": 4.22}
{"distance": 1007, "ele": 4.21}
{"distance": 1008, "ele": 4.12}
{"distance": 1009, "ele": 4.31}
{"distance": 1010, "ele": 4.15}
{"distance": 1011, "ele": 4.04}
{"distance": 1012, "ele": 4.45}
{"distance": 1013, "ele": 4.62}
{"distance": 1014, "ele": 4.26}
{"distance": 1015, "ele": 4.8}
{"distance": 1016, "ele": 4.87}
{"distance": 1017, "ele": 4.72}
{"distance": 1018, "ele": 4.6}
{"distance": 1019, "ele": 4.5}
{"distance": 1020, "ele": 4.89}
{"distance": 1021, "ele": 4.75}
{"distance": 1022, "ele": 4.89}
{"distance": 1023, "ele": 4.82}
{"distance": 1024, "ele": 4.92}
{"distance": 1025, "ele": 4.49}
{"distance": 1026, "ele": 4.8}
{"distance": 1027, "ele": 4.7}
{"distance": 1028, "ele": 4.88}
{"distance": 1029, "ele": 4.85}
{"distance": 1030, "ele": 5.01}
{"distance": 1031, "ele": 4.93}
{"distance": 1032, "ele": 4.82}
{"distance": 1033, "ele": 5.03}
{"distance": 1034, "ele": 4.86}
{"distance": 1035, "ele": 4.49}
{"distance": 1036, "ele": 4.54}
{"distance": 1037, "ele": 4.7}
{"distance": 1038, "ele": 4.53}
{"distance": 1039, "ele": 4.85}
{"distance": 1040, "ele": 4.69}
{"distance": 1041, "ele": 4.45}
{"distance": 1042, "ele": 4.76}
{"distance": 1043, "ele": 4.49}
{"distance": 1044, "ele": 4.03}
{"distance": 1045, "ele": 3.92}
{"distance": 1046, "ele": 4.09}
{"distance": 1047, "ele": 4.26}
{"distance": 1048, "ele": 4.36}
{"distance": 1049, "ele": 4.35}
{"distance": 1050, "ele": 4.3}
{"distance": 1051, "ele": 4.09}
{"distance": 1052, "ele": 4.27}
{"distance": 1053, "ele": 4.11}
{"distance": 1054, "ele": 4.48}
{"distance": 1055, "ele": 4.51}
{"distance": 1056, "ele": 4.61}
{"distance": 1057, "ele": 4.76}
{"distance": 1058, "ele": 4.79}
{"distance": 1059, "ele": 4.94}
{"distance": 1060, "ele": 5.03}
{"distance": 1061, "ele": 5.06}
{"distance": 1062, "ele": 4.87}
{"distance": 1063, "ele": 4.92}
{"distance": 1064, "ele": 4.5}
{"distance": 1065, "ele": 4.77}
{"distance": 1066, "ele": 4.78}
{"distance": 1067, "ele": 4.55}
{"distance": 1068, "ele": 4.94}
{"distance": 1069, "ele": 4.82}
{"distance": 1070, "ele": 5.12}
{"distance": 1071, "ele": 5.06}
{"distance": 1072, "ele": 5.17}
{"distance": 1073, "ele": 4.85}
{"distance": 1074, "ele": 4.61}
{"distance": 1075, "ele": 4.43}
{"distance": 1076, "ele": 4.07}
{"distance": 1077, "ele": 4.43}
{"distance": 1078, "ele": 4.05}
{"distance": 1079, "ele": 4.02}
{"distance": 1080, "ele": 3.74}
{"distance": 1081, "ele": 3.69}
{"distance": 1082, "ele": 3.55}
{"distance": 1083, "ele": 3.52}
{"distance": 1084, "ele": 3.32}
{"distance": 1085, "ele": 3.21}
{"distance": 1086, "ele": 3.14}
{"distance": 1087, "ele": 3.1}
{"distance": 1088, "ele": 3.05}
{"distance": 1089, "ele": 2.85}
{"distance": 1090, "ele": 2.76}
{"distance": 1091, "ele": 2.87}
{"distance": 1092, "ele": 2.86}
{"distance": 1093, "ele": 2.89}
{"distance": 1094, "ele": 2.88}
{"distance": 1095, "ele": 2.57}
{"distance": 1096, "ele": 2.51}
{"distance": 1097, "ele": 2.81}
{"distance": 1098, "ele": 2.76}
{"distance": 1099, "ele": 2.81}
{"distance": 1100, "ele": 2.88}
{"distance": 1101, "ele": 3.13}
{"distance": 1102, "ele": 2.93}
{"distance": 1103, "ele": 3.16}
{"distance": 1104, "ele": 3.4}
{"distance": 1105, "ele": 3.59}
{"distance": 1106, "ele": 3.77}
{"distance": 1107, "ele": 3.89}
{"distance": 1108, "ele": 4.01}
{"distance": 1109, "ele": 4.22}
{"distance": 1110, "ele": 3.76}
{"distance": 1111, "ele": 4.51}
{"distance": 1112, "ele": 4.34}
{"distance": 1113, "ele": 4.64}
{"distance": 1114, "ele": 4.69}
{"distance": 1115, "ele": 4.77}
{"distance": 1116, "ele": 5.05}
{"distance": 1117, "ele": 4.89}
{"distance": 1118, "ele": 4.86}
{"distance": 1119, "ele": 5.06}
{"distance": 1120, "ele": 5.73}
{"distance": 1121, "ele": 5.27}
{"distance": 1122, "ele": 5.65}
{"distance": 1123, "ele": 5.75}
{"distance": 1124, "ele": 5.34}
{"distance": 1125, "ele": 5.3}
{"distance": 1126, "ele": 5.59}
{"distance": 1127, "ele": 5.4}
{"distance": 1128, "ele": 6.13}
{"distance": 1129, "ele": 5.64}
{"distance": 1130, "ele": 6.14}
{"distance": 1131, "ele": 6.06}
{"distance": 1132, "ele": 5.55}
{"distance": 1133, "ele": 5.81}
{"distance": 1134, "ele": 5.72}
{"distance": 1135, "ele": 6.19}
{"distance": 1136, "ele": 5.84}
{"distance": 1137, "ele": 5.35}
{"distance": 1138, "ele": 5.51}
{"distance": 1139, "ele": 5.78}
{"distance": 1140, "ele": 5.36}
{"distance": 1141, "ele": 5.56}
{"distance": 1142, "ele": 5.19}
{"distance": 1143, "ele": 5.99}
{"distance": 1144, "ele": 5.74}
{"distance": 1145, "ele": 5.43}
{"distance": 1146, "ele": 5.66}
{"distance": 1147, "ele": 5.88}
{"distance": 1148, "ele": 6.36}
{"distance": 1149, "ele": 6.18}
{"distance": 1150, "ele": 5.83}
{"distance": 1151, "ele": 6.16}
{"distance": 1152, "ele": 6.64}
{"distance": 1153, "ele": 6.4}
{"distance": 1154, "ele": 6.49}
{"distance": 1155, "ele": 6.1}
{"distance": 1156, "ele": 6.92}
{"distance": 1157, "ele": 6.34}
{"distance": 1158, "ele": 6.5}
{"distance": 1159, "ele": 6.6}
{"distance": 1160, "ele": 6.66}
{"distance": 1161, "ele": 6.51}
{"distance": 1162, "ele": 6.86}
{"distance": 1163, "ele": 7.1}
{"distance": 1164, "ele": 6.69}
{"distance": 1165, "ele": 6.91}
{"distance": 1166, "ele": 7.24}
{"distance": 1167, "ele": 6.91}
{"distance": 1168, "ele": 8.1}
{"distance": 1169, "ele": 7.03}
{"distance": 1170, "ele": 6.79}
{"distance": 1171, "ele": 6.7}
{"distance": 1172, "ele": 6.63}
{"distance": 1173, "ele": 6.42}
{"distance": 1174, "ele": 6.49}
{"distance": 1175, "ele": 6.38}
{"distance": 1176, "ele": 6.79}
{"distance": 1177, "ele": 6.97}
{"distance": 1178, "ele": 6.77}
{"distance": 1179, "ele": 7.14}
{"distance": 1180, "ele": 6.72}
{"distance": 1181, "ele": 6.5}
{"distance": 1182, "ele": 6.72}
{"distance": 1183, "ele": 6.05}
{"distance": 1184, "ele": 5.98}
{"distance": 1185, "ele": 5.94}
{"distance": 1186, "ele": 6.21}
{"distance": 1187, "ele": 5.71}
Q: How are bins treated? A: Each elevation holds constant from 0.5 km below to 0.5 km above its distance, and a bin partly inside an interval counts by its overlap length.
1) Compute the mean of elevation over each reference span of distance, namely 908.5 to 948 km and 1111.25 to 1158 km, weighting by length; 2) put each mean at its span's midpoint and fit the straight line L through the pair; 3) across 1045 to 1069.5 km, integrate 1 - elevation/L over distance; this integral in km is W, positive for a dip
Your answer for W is 5.8 km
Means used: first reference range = 6.59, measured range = 4.58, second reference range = 5.66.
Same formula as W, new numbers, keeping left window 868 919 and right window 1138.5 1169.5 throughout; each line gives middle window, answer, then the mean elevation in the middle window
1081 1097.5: 9.0 km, 3.01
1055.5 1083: 8.7 km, 4.58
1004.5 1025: 7.1 km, 4.53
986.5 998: 5.2 km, 3.87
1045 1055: 3.7 km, 4.25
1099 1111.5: 5.7 km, 3.57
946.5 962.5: 3.4 km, 5.67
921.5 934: 0.8 km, 6.81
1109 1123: 3.5 km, 4.87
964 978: 3.8 km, 5.19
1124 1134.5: 1.2 km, 5.72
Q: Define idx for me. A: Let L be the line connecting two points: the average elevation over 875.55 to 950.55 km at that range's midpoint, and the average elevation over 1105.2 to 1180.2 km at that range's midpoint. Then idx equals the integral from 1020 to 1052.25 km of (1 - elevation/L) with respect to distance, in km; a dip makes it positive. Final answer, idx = 8.9 km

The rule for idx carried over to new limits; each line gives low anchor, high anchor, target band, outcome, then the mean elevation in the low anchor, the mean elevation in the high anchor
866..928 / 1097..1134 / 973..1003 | 9.8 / 7.37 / 4.61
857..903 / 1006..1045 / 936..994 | 7.8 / 7.94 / 4.61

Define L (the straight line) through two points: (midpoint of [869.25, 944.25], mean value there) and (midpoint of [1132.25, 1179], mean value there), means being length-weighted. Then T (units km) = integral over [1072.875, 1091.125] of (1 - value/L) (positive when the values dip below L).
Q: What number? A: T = 8.2 km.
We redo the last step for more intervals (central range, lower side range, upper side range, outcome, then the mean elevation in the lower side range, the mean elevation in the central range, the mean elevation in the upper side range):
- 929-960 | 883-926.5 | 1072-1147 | 1.9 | 6.98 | 6.09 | 4.41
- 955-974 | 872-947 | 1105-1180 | 3.8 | 7.02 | 5.42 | 5.86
